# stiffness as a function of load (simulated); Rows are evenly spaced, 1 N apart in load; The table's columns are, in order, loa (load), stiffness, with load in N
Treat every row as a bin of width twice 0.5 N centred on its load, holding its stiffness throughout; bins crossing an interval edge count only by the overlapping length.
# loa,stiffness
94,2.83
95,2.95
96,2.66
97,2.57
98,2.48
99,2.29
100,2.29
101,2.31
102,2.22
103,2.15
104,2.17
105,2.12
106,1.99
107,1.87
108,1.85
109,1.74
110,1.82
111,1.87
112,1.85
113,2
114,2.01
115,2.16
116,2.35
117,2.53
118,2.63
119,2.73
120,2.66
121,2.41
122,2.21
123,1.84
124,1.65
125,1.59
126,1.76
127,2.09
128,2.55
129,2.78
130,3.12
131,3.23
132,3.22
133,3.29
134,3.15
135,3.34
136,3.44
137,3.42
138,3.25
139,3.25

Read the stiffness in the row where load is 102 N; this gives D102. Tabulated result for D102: 2.22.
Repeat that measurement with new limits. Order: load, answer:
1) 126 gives 1.76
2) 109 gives 1.74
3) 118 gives 2.63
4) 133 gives 3.29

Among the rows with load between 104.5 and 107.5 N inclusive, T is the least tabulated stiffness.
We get 1.87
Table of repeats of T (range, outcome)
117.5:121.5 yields 2.41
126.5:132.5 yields 2.09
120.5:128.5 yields 1.59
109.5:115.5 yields 1.82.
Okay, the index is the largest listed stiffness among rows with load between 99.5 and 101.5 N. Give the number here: 2.31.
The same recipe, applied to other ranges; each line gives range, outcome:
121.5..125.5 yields 2.21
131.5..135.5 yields 3.34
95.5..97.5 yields 2.66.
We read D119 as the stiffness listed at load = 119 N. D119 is 2.73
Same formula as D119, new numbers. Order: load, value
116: 2.35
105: 2.12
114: 2.01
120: 2.66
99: 2.29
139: 3.25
